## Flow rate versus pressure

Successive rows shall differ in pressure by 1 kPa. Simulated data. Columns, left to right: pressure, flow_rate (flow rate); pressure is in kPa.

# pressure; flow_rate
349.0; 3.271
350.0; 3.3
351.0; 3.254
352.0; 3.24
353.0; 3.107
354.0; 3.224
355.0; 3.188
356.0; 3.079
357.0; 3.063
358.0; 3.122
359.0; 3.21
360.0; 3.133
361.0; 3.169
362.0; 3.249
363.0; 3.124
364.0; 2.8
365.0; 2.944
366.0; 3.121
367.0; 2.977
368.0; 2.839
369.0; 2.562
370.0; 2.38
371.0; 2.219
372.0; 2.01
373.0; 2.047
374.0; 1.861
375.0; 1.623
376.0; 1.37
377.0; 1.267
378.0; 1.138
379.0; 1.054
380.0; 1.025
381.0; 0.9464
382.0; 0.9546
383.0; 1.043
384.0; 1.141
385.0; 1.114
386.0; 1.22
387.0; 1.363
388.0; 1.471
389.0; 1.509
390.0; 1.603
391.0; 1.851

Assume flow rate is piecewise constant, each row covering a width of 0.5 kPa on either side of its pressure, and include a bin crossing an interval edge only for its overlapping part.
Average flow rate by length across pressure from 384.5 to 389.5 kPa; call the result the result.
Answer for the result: 1.34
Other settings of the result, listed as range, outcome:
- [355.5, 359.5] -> 3.12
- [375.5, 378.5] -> 1.26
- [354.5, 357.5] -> 3.11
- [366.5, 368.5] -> 2.91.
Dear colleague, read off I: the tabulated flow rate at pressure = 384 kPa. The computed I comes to 1.141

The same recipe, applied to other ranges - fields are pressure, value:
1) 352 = 3.24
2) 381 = 0.9464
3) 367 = 2.977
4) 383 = 1.043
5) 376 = 1.37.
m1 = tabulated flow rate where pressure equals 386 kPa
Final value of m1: 1.22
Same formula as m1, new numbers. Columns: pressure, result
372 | 2.01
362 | 3.249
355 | 3.188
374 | 1.861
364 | 2.8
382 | 0.9546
